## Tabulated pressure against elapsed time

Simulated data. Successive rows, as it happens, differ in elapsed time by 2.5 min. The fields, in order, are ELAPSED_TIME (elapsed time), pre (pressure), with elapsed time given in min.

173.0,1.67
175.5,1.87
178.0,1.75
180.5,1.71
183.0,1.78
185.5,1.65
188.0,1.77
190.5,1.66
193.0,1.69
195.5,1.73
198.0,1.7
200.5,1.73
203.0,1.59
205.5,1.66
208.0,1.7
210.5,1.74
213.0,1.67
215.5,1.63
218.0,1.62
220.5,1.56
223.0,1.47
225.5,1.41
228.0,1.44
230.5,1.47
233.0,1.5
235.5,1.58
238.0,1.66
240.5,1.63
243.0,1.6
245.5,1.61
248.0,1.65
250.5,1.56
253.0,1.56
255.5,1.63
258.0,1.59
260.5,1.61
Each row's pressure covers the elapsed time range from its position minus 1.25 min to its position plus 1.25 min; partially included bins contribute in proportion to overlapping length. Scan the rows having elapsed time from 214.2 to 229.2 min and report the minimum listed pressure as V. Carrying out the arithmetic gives 1.41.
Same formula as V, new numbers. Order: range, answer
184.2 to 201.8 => 1.65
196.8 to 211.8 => 1.59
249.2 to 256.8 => 1.56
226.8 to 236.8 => 1.44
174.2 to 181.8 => 1.71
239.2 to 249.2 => 1.6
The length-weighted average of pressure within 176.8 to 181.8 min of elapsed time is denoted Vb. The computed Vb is 1.73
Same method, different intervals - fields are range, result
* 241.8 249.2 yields 1.62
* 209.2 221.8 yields 1.64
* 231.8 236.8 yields 1.54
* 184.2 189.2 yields 1.71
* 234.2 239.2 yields 1.62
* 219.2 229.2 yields 1.47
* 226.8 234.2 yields 1.47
